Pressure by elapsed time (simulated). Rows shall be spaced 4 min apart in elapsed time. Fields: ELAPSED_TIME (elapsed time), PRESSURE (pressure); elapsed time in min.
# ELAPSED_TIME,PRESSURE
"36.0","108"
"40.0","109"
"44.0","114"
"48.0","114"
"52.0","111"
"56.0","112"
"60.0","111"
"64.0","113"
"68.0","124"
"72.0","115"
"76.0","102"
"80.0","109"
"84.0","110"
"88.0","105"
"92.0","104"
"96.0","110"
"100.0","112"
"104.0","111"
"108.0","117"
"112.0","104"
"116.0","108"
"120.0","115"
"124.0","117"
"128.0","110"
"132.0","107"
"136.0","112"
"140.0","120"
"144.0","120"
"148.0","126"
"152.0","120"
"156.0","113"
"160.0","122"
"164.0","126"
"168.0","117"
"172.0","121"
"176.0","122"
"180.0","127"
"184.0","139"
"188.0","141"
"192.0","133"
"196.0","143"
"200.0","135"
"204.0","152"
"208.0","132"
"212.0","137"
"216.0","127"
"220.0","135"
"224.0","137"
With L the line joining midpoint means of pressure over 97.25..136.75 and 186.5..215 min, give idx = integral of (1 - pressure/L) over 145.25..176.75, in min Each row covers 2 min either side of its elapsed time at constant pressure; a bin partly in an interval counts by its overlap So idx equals 1.2 min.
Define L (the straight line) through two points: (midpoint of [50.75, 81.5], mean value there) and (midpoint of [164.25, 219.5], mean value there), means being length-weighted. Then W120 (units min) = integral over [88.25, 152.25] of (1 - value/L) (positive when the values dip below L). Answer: 4.3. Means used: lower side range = 112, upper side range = 133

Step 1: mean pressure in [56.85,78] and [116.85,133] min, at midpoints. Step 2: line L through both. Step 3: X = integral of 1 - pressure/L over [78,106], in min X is 1.0 min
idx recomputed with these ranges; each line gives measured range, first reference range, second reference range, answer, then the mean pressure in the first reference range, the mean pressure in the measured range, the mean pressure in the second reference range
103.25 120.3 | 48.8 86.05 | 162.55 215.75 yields 1.3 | 112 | 111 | 133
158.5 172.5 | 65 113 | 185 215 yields 0.9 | 110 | 122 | 139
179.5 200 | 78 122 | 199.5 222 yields -0.9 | 110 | 137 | 136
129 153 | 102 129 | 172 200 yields 0.5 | 112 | 117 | 133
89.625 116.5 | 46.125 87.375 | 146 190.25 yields 1.6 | 112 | 109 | 125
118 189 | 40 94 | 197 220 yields 3.5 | 111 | 121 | 137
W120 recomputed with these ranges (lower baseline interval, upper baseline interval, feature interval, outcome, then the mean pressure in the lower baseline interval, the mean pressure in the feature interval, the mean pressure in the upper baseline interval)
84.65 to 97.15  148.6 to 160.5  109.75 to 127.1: 0.13 min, 106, 111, 119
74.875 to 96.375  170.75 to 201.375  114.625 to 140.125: 1.13 min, 107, 112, 133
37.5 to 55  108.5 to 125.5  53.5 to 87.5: 0.01 min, 112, 112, 111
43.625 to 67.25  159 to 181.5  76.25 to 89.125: 0.88 min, 113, 107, 122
